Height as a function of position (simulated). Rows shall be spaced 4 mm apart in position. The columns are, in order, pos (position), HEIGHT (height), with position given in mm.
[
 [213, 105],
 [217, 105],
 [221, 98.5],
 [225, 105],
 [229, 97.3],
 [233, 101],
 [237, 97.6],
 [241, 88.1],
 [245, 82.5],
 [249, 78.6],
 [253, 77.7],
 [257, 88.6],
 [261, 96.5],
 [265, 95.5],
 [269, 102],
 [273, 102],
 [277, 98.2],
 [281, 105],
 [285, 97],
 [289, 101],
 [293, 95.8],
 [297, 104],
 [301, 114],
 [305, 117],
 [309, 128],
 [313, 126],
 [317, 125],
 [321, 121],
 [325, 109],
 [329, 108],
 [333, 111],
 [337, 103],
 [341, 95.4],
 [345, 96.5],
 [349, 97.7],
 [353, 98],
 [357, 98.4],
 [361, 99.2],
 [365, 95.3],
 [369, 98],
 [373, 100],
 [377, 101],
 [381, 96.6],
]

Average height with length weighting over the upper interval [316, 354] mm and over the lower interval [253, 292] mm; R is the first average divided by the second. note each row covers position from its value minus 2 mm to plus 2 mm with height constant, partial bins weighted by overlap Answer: 1.09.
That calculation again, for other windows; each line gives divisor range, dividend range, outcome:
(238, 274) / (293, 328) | 1.29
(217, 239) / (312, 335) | 1.16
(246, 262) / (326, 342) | 1.25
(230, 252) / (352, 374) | 1.10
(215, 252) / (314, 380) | 1.10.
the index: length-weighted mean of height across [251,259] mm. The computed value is 83.2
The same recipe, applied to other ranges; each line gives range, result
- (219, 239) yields 99.9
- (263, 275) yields 99.8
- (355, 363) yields 98.8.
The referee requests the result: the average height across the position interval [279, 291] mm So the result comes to 101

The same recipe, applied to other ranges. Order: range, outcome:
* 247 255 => 78.2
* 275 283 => 102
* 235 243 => 92.8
